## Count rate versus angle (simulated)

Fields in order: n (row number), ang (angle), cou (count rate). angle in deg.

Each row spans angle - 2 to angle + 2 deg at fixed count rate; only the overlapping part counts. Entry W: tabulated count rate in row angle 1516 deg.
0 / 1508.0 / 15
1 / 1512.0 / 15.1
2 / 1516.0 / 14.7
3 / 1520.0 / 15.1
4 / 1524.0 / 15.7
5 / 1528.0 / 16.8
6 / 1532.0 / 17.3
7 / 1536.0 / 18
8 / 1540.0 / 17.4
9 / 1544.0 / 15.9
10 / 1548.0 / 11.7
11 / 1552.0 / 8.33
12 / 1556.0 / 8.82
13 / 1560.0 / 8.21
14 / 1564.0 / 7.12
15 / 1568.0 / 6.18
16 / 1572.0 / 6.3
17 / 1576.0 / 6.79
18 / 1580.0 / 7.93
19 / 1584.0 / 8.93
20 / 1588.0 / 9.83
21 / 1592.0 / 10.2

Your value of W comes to 14.7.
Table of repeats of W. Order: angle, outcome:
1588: 9.83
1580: 7.93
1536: 18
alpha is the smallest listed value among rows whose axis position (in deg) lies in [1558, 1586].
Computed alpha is 6.18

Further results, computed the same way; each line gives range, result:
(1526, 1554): 8.33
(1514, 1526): 14.7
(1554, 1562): 8.21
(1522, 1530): 15.7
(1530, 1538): 17.3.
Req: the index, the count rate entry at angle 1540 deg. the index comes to 17.4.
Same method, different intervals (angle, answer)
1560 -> 8.21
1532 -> 17.3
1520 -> 15.1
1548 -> 11.7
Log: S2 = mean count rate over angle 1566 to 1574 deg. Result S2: 6.24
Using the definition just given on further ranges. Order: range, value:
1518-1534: 16.2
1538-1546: 16.6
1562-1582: 6.86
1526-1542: 17.4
